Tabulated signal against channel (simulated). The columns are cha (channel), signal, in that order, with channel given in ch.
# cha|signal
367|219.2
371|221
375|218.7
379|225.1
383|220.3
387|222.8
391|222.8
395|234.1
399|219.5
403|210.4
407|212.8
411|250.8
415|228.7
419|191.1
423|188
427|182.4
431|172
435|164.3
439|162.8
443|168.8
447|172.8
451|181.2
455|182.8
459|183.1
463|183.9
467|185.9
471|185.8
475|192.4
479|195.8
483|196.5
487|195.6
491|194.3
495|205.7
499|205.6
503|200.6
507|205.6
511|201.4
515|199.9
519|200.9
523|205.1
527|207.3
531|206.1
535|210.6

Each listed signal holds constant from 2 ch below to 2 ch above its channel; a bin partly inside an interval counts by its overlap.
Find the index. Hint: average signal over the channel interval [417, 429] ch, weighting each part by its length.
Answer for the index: 187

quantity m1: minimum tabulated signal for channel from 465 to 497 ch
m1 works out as 185.8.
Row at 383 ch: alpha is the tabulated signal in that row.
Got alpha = 220.3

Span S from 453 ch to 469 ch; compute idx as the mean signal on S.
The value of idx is 184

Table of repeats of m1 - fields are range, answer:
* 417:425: 188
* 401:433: 172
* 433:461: 162.8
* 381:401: 219.5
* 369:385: 218.7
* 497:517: 199.9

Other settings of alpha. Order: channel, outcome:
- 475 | 192.4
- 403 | 210.4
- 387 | 222.8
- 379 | 225.1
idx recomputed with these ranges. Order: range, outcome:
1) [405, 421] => 221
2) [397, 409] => 214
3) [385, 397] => 227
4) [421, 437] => 177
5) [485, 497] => 199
